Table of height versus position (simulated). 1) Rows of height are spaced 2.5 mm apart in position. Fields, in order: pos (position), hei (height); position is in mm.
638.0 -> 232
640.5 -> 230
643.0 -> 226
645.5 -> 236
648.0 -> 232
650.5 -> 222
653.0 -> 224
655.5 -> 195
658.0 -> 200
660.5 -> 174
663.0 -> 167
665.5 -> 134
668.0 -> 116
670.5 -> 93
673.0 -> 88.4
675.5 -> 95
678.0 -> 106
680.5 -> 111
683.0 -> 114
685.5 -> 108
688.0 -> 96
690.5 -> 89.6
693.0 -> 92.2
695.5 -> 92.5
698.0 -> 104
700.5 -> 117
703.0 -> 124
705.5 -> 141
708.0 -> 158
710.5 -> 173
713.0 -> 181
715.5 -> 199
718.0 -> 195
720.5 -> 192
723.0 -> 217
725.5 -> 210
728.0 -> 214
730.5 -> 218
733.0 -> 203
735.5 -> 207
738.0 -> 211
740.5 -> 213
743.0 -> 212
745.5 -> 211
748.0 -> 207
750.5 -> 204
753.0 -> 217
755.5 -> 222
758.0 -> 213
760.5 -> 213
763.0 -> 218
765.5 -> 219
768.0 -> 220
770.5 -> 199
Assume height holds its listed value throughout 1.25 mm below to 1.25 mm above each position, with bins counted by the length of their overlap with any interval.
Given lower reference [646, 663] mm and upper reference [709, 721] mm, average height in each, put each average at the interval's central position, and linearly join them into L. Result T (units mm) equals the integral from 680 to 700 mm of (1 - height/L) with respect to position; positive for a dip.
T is 9.6 mm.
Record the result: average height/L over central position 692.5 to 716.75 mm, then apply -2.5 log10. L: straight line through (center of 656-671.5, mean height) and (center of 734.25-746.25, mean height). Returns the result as 0.300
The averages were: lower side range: 151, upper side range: 211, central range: 140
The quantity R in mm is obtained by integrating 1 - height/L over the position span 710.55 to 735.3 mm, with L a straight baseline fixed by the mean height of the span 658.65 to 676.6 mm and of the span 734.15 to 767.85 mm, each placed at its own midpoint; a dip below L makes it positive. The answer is -2.4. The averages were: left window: 127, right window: 213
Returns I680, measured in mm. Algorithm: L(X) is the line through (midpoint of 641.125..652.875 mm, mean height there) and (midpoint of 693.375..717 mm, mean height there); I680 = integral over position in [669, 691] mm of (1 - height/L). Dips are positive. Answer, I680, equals 9.6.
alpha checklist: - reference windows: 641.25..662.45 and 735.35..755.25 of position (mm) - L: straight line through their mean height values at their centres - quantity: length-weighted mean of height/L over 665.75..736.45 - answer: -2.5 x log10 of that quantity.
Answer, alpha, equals 0.41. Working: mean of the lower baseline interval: 212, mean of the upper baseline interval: 211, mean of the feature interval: 144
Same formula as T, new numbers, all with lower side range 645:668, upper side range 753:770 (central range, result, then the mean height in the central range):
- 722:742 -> -0.2 mm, 212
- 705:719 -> 2.0 mm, 176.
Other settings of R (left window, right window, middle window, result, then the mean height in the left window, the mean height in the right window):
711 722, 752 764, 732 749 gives -0.3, 191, 217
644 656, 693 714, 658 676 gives 6.1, 224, 133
